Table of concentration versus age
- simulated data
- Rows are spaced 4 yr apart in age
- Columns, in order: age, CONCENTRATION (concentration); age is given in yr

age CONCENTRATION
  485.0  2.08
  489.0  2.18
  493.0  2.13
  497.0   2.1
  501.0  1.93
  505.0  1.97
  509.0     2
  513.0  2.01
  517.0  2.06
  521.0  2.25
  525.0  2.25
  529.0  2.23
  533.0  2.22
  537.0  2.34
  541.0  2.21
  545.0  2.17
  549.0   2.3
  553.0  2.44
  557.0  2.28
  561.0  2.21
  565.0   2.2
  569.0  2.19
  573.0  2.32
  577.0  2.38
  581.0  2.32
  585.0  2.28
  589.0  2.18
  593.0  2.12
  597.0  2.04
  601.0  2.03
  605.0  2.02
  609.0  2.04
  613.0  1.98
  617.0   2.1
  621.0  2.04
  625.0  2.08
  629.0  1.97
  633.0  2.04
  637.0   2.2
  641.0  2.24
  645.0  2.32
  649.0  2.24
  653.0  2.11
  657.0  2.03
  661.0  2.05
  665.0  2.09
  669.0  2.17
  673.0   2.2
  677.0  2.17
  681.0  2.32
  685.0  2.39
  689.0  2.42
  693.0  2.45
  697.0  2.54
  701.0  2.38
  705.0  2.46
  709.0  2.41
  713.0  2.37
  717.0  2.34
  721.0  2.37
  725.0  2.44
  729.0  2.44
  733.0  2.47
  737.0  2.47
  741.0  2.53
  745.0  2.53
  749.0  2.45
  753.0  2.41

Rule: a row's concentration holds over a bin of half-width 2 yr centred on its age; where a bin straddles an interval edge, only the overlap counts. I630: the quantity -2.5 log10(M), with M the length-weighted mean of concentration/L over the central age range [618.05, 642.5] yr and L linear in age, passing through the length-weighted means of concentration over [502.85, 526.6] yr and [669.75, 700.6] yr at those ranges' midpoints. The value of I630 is 0.09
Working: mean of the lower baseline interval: 2.09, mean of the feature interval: 2.09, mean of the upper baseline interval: 2.35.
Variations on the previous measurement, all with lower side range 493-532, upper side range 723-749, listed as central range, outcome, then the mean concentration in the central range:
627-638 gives 0.12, 2.06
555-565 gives -0.03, 2.24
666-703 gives 0.03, 2.33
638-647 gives 0.02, 2.27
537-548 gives -0.04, 2.23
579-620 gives 0.07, 2.11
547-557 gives -0.09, 2.35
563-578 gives -0.03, 2.27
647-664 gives 0.11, 2.11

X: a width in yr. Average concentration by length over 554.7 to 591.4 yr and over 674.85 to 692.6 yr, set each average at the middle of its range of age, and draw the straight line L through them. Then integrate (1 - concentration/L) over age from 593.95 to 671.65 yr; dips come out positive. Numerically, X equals 7.0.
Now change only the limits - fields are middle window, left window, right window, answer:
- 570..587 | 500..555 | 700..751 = -0.6 yr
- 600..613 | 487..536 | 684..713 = 1.5 yr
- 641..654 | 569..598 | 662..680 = -0.3 yr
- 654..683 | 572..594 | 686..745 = 2.8 yr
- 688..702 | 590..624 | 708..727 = -0.8 yr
